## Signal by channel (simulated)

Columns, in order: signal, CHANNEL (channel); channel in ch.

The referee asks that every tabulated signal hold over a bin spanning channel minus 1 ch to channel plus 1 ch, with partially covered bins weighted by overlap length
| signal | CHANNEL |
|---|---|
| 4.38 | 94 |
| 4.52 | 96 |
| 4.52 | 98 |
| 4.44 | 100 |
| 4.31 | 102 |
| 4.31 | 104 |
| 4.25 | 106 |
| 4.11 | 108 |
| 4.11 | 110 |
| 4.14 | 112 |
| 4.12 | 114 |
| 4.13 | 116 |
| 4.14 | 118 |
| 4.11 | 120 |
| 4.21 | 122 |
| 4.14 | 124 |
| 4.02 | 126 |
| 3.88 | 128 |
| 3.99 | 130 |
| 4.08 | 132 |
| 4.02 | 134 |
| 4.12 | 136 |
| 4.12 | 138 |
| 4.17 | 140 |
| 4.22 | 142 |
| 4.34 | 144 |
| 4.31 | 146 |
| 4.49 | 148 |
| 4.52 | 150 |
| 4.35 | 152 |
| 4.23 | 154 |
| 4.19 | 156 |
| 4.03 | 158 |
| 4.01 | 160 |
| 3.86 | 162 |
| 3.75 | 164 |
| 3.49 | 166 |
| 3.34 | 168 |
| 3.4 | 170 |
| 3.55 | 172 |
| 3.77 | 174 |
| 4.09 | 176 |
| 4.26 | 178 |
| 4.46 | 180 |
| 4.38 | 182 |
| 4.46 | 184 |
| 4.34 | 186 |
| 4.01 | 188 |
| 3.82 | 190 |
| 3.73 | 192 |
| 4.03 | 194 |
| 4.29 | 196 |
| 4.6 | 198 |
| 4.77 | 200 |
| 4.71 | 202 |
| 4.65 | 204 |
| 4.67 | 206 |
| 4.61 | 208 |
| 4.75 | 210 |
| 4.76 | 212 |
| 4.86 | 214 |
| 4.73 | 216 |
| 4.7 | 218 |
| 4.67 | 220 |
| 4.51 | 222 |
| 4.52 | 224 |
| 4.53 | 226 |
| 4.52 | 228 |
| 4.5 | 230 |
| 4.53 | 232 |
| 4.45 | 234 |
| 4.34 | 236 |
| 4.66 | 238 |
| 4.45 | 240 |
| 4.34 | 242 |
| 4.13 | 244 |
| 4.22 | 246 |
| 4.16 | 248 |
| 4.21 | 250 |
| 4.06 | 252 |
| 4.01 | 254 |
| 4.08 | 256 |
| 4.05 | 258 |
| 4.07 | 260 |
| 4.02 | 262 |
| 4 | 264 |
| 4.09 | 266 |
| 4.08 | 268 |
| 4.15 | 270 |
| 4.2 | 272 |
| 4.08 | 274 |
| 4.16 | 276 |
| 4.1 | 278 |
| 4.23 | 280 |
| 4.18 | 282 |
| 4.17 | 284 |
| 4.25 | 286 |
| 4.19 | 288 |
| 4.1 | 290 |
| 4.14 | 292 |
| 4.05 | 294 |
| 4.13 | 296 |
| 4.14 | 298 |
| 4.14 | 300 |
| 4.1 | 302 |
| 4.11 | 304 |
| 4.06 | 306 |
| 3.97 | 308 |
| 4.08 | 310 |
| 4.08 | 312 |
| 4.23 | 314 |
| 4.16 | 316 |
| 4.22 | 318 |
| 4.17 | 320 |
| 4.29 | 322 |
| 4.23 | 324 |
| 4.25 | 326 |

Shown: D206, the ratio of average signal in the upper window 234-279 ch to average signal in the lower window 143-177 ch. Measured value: 1.05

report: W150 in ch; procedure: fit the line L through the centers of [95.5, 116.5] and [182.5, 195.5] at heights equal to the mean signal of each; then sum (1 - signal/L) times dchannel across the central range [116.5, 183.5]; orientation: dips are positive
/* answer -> 1.7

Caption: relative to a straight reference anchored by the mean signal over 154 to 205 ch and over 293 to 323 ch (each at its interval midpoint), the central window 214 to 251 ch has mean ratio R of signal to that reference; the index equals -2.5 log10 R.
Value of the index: -0.09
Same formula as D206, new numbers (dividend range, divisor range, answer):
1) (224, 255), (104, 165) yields 1.05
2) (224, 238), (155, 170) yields 1.19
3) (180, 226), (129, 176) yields 1.12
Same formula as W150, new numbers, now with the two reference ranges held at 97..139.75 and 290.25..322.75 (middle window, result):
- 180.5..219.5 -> -3.1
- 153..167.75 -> 0.9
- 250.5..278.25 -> 0.3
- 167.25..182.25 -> 0.9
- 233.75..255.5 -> -0.7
